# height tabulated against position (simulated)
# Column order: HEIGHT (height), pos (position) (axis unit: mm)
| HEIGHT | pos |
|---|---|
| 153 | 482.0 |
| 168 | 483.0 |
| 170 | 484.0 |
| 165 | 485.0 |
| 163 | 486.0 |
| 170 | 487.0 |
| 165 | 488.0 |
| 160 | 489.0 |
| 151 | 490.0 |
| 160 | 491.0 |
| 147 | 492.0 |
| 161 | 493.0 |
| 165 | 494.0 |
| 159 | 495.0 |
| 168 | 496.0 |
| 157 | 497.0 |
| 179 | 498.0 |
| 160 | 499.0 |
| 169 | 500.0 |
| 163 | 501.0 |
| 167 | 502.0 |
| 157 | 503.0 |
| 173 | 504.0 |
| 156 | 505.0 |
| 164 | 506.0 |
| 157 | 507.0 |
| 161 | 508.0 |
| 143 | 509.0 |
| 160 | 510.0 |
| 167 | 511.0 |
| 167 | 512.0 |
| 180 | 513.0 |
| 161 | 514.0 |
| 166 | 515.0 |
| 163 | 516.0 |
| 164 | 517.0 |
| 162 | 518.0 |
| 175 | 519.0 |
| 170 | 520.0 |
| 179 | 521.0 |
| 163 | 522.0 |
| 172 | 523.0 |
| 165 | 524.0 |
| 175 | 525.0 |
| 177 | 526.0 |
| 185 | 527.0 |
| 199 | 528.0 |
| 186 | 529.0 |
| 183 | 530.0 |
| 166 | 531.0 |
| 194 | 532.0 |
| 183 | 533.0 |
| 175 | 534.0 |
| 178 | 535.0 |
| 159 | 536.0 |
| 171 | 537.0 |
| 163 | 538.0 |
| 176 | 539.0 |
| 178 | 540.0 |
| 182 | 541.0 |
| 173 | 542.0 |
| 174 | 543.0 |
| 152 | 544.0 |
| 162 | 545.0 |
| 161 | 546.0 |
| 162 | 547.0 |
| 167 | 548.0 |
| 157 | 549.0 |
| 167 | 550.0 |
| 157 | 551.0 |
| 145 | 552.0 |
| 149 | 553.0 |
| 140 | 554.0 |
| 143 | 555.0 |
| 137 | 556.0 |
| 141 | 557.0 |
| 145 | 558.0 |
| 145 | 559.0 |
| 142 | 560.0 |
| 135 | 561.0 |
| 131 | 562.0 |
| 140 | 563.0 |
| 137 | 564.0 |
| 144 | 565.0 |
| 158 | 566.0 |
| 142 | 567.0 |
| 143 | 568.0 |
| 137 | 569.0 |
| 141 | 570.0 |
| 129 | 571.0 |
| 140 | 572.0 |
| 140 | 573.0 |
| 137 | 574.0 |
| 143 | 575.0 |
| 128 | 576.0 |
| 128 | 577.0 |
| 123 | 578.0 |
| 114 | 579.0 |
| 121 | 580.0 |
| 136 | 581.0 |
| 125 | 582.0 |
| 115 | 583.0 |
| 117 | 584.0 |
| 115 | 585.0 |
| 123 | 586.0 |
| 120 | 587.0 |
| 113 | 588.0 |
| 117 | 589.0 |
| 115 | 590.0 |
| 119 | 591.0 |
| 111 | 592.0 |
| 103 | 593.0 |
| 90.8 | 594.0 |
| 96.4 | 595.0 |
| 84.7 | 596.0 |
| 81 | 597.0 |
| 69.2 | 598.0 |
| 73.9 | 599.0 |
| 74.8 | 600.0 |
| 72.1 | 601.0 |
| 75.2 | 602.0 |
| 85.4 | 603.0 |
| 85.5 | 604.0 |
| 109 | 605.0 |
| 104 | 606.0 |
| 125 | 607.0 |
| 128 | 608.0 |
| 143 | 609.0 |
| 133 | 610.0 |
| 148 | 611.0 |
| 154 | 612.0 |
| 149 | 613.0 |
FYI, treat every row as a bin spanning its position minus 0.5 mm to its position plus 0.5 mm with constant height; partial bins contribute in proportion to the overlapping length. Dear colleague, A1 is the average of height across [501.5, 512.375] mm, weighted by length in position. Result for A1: 161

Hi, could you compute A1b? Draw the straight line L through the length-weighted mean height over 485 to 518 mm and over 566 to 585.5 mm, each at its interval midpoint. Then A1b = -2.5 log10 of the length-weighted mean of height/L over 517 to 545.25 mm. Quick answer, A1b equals -0.162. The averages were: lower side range 163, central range 174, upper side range 131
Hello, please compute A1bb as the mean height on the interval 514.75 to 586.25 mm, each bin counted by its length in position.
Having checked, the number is 154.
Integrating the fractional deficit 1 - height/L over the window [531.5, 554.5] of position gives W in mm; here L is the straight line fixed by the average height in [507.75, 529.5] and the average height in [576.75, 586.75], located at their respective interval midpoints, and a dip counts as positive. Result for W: -2.3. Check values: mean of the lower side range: 170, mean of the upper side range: 122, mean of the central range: 166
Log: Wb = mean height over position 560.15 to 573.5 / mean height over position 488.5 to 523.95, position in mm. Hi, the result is 0.85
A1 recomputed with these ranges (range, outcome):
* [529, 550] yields 171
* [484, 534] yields 167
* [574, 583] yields 127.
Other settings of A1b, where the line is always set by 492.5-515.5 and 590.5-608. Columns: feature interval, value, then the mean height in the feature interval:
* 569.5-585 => -0.178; 129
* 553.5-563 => -0.138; 140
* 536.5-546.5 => -0.240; 169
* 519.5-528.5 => -0.185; 176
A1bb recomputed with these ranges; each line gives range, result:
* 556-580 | 137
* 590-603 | 88.6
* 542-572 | 148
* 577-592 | 120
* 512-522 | 168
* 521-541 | 176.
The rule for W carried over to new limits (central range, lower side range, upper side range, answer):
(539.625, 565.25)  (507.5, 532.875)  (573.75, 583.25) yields -0.9 mm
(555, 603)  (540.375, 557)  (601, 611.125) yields 4.7 mm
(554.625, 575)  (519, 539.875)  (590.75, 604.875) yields -1.7 mm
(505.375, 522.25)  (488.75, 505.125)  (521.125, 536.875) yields 0.5 mm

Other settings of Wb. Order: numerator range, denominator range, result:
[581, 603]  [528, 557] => 0.61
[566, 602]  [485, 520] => 0.71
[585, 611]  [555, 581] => 0.75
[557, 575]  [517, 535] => 0.79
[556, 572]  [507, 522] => 0.85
